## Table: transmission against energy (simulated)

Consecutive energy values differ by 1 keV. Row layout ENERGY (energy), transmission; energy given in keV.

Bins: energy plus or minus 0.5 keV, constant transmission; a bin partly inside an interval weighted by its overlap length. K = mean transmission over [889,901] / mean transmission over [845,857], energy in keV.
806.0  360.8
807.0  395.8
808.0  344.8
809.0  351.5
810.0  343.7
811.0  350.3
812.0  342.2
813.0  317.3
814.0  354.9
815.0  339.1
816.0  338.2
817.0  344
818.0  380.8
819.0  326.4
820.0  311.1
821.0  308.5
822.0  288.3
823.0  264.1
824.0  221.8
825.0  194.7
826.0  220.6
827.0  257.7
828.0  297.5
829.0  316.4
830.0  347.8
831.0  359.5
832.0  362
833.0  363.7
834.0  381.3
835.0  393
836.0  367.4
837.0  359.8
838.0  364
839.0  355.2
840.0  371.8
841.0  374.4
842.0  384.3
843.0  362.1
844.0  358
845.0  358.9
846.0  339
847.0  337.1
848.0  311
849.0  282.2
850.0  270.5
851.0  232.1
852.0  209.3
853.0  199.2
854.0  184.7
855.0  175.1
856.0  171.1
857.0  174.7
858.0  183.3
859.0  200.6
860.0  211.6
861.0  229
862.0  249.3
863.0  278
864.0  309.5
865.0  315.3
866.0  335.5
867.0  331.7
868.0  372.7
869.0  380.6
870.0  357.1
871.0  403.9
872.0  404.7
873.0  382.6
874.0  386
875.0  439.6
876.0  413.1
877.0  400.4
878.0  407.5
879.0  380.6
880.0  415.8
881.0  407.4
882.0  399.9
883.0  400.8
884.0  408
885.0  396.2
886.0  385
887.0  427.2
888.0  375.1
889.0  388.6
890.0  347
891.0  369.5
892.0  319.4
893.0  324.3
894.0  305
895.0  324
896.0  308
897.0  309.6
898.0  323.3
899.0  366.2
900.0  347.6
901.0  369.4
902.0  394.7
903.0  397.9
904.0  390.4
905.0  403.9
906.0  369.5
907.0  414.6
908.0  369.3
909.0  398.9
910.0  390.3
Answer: 1.35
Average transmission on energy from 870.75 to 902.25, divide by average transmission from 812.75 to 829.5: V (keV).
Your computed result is 1.3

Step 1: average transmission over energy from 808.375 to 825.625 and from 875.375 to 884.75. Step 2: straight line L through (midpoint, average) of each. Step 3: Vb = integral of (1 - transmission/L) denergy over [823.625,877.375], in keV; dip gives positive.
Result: 7.4 keV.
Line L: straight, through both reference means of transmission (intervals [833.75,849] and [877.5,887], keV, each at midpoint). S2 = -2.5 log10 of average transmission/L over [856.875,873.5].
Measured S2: 0.26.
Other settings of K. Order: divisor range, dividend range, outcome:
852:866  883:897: 1.60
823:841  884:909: 1.12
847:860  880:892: 1.76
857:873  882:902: 1.19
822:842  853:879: 0.94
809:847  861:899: 1.09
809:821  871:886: 1.18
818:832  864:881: 1.31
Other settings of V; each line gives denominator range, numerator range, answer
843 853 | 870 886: 1.35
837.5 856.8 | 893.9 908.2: 1.22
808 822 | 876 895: 1.13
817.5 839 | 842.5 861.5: 0.79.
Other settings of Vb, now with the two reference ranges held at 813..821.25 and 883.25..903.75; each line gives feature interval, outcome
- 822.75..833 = 1.57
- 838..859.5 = 4.13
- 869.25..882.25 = -1.63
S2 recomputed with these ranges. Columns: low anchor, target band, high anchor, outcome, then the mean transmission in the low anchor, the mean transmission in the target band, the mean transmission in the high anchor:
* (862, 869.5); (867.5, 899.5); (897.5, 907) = -0.08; 326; 376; 376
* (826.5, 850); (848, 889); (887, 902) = 0.08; 346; 323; 346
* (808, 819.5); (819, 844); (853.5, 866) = -0.11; 344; 327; 228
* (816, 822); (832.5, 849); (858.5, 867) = -0.19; 331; 359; 270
